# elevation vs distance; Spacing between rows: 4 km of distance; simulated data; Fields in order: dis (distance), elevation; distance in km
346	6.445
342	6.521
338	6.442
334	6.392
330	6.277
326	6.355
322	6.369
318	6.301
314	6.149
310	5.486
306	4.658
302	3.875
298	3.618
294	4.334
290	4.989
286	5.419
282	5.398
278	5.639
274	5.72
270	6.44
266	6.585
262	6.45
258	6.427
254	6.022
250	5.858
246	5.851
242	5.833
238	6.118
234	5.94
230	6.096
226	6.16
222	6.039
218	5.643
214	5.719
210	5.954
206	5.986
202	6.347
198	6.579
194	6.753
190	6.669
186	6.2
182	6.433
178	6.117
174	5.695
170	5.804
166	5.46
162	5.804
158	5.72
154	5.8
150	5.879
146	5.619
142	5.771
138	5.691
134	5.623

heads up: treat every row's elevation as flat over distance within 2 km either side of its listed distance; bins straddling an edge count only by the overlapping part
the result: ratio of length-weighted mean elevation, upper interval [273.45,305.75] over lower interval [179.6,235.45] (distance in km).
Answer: 0.8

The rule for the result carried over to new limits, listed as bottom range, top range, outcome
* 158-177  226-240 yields 1.06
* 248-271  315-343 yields 1.01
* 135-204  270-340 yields 0.92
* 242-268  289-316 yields 0.76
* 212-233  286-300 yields 0.75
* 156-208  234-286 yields 0.98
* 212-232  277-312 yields 0.81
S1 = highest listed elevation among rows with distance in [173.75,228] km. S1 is 6.753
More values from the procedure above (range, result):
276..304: 5.639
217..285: 6.585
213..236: 6.16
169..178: 6.117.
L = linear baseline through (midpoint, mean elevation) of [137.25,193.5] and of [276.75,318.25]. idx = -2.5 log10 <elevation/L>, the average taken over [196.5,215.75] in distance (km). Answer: -0.08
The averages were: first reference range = 5.93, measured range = 6.11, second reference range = 5.02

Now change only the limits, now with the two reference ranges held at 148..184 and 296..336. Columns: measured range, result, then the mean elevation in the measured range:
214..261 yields -0.053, 6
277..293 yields 0.066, 5.28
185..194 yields -0.127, 6.53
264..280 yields -0.085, 6.1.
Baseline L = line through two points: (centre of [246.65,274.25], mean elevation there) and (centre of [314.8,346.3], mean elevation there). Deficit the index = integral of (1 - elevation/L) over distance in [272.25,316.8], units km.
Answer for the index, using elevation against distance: 8.9 km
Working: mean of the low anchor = 6.23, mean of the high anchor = 6.38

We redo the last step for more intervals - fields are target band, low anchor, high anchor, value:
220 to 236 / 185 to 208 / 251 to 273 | 0.8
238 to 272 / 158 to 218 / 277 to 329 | -3.4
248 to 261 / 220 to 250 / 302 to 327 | -0.5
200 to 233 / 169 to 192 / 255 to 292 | 0.4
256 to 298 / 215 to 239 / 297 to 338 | 1.2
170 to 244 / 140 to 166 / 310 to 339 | -2.7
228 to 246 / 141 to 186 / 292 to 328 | -1.4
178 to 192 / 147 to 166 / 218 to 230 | -1.2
